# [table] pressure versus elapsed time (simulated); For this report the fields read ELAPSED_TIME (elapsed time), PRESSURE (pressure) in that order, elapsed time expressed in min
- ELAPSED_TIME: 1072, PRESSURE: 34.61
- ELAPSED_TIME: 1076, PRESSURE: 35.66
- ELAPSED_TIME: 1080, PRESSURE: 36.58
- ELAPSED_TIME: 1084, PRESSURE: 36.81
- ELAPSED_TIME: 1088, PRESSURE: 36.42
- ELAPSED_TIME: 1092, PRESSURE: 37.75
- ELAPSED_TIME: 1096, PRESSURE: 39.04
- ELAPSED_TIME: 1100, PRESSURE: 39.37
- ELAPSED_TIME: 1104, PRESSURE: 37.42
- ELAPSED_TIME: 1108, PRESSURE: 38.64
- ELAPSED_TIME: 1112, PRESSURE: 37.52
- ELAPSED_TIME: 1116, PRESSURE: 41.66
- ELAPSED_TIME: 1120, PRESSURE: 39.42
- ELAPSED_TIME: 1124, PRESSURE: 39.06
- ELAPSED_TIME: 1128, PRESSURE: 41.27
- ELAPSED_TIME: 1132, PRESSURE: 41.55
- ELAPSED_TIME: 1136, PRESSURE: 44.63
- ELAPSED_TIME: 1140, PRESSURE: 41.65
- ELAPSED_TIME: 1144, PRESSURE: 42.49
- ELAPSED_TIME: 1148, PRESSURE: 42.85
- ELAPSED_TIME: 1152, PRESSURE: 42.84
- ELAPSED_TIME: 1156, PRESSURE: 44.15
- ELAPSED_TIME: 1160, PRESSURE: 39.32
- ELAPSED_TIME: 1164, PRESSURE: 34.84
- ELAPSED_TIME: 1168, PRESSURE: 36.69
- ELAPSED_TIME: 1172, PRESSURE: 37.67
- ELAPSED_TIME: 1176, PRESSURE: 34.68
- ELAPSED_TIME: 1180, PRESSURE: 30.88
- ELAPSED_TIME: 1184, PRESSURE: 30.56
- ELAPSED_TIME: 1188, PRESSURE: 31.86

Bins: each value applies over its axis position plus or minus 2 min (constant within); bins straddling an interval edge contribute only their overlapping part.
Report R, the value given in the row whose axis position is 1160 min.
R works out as 39.32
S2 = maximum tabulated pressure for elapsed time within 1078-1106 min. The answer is 39.37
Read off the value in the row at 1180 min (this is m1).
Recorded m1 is 30.88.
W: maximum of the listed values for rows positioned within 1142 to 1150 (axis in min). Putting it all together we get 42.85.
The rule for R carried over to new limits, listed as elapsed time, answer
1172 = 37.67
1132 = 41.55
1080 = 36.58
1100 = 39.37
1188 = 31.86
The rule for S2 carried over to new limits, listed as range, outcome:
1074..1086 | 36.81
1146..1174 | 44.15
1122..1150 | 44.63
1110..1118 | 41.66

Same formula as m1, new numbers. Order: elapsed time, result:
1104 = 37.42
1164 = 34.84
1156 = 44.15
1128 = 41.27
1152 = 42.84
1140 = 41.65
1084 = 36.81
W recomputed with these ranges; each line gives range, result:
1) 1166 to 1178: 37.67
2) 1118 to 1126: 39.42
